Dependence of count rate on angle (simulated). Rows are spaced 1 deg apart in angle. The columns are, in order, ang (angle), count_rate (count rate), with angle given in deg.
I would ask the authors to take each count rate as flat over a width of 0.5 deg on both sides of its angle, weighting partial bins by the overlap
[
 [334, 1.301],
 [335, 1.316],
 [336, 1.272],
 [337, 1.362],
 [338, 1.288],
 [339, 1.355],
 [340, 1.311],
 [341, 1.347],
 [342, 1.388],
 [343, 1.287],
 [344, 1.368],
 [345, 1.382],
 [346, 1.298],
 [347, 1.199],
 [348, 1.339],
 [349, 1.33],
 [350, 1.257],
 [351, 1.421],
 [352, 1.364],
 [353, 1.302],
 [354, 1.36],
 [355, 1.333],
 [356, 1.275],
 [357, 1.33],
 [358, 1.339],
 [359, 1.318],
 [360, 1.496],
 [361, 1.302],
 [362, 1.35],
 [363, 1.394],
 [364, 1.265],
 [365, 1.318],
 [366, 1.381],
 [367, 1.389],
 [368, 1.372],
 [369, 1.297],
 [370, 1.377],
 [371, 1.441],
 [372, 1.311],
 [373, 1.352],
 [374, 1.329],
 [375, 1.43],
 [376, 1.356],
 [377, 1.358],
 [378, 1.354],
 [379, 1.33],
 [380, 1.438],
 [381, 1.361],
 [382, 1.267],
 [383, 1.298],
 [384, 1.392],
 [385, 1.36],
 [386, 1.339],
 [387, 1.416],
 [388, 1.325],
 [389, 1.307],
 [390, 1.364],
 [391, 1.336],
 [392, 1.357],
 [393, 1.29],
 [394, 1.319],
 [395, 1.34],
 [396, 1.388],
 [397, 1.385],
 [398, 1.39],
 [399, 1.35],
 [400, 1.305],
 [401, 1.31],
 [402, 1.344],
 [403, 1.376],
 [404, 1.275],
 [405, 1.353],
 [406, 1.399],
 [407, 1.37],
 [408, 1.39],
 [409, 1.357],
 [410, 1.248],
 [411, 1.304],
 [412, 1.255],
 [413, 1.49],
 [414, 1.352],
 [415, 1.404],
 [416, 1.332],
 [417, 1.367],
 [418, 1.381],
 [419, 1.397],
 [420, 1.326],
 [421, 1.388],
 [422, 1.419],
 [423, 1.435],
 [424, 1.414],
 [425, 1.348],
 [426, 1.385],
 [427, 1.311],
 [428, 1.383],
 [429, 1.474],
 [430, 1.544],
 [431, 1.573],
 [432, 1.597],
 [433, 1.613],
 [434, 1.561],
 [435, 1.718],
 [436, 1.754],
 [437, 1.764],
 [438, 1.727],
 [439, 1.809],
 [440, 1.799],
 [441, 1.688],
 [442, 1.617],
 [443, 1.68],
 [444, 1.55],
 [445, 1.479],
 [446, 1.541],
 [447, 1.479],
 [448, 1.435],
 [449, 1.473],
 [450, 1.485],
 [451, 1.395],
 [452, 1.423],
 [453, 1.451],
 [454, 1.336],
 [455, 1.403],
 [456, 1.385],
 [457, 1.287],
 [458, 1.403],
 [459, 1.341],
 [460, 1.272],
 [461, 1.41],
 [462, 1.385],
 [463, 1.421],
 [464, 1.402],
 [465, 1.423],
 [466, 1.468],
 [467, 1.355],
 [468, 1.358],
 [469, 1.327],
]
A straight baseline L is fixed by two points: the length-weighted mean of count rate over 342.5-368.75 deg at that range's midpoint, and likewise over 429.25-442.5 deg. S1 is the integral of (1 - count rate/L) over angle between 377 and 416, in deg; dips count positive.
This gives 4.07 deg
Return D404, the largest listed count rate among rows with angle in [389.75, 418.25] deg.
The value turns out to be 1.49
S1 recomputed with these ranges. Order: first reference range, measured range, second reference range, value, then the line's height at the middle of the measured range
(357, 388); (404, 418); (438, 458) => 0.81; 1.44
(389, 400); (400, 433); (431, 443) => 2.97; 1.52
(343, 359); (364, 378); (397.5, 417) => -0.27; 1.33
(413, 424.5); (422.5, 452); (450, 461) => -3.59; 1.38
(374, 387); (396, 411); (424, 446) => 1.10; 1.45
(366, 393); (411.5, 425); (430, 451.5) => 1.19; 1.51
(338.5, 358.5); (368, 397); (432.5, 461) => 0.95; 1.4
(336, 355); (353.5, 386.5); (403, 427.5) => -0.26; 1.34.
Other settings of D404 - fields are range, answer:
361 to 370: 1.394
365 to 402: 1.441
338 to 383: 1.496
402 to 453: 1.809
